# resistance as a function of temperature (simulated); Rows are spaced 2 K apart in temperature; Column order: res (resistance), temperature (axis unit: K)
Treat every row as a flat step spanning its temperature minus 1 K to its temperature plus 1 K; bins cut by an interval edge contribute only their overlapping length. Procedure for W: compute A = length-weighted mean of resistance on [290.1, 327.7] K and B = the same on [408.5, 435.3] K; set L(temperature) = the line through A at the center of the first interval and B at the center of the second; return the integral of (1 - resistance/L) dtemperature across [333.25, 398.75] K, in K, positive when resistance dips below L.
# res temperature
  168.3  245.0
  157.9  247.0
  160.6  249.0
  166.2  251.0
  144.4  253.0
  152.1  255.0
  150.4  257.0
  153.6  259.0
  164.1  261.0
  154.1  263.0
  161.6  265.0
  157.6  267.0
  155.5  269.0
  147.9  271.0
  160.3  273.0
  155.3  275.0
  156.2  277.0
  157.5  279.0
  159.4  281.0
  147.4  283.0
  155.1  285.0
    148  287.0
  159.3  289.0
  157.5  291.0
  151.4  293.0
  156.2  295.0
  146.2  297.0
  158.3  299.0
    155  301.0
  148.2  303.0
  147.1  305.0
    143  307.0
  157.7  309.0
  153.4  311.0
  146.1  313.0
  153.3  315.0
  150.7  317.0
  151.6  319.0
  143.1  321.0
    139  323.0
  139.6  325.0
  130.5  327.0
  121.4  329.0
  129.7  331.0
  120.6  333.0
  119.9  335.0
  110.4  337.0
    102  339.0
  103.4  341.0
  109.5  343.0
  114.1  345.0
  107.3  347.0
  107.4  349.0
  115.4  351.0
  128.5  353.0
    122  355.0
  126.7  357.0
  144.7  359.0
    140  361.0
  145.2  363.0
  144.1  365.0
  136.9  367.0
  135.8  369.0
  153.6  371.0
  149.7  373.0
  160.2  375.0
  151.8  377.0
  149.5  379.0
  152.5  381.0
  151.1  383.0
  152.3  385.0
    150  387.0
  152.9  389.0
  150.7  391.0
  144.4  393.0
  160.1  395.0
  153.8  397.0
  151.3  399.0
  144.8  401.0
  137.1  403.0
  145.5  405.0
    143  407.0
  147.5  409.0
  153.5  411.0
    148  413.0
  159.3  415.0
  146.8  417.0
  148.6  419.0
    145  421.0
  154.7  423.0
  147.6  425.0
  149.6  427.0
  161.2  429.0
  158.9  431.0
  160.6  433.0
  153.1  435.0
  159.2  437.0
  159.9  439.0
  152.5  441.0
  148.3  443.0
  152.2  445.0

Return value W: 6.5 K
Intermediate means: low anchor 149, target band 136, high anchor 153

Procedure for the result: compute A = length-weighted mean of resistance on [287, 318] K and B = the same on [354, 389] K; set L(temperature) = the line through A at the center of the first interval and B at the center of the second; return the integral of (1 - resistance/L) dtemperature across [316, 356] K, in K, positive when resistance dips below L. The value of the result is 6.9 K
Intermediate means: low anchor 152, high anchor 145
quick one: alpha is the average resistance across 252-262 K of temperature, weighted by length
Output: 153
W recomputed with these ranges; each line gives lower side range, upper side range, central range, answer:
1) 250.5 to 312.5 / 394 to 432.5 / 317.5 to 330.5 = 1.29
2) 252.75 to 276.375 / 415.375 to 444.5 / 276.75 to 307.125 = 0.34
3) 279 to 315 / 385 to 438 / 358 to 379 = 0.73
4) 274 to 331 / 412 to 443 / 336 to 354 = 4.75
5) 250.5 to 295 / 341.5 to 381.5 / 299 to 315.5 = -0.44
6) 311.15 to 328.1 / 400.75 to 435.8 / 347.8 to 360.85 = 1.93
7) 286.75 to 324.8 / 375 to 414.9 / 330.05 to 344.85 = 3.62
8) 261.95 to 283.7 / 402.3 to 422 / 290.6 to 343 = 4.88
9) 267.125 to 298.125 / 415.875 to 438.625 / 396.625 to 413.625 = 0.74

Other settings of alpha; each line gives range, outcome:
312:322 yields 149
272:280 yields 157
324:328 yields 135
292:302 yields 153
